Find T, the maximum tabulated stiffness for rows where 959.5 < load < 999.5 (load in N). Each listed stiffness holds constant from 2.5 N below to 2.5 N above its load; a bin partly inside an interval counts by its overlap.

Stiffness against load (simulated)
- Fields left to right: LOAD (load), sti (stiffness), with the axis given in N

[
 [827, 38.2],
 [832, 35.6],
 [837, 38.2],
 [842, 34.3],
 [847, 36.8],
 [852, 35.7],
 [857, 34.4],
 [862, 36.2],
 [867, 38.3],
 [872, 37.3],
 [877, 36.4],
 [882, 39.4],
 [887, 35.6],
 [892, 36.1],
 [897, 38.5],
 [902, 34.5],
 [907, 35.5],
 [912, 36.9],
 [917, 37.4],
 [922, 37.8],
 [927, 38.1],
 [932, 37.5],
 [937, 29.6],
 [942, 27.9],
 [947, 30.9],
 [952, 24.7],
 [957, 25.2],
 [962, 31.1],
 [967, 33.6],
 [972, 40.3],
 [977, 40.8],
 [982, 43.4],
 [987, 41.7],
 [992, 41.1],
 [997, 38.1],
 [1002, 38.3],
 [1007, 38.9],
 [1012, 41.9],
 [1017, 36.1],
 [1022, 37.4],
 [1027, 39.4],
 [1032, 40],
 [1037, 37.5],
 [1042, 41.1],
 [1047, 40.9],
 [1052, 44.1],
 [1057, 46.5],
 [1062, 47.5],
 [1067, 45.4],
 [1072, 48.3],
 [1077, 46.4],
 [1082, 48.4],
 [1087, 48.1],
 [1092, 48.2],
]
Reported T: 43.4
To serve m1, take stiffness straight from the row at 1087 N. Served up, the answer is 48.1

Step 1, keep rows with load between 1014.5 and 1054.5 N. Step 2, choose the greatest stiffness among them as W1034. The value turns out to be 44.1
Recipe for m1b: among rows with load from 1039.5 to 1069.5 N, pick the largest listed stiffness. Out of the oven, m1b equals 47.5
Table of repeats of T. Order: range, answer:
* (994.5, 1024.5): 41.9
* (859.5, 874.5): 38.3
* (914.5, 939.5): 38.1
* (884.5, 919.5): 38.5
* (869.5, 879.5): 37.3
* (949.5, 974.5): 40.3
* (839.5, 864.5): 36.8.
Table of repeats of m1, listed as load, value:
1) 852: 35.7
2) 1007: 38.9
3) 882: 39.4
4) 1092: 48.2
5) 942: 27.9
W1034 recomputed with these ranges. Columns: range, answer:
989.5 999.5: 41.1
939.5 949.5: 30.9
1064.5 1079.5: 48.3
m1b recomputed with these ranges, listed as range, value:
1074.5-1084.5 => 48.4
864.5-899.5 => 39.4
